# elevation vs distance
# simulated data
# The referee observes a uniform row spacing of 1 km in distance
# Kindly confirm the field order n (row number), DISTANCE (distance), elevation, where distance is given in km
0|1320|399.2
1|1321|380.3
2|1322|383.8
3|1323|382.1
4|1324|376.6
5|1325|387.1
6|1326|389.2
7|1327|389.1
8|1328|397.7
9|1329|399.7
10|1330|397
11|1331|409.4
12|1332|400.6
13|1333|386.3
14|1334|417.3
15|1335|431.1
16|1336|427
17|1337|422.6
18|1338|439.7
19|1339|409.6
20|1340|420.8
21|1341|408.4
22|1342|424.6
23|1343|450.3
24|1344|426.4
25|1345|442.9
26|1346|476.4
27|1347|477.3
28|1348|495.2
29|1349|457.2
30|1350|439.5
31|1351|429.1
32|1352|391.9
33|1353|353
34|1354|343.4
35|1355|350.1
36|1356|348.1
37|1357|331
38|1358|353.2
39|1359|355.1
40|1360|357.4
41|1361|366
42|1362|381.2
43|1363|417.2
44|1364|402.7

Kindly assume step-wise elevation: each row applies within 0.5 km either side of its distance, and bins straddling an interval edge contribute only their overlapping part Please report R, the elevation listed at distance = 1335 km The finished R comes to 431.1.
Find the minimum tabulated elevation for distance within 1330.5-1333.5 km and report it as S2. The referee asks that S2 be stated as 386.3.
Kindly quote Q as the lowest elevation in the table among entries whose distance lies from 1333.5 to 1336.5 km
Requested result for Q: 417.3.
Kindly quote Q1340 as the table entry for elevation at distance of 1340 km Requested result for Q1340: 420.8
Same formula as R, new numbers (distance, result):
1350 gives 439.5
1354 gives 343.4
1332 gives 400.6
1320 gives 399.2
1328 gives 397.7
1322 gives 383.8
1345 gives 442.9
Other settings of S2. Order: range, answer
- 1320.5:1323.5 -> 380.3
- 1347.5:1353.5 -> 353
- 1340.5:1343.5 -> 408.4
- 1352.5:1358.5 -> 331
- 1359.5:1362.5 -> 357.4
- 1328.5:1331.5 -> 397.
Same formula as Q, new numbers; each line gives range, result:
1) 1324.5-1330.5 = 387.1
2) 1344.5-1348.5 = 442.9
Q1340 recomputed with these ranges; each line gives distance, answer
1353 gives 353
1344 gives 426.4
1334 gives 417.3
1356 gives 348.1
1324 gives 376.6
